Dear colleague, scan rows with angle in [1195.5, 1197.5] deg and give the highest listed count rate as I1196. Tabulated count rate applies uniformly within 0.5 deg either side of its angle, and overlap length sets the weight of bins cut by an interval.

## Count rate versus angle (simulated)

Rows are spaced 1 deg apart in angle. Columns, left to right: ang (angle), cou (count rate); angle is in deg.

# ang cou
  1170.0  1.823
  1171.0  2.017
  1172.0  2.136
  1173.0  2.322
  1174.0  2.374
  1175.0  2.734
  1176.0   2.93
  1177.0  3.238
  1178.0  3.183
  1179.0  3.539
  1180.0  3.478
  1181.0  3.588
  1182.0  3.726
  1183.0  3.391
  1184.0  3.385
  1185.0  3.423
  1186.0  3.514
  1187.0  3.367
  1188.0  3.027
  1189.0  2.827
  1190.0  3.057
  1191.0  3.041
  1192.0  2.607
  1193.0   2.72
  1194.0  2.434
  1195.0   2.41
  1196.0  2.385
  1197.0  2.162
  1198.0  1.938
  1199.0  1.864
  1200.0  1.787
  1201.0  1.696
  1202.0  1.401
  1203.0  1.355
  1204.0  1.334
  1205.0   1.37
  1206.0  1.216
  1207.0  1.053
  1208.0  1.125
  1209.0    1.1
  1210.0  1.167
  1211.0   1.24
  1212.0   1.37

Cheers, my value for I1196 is 2.385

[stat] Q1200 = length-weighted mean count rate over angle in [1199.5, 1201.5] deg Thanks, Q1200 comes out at 1.74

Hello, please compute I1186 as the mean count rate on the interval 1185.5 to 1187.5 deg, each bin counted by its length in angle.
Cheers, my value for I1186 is 3.44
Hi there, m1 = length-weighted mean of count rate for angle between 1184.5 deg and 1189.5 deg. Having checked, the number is 3.23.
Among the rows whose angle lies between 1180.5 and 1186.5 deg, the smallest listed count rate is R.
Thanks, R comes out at 3.385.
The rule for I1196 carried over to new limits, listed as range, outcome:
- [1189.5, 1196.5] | 3.057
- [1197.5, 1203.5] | 1.938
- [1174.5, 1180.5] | 3.539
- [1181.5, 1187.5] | 3.726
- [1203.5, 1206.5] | 1.37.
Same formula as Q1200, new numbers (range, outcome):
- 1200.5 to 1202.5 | 1.55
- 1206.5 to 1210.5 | 1.11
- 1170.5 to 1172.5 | 2.08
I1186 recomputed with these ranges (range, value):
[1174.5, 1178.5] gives 3.02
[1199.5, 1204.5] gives 1.51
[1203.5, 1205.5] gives 1.35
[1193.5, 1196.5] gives 2.41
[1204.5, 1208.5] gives 1.19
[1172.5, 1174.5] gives 2.35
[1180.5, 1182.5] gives 3.66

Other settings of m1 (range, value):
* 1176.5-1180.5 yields 3.36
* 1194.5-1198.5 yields 2.22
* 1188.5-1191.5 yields 2.98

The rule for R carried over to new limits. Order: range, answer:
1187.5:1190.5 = 2.827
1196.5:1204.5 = 1.334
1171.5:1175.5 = 2.136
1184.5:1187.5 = 3.367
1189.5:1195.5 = 2.41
